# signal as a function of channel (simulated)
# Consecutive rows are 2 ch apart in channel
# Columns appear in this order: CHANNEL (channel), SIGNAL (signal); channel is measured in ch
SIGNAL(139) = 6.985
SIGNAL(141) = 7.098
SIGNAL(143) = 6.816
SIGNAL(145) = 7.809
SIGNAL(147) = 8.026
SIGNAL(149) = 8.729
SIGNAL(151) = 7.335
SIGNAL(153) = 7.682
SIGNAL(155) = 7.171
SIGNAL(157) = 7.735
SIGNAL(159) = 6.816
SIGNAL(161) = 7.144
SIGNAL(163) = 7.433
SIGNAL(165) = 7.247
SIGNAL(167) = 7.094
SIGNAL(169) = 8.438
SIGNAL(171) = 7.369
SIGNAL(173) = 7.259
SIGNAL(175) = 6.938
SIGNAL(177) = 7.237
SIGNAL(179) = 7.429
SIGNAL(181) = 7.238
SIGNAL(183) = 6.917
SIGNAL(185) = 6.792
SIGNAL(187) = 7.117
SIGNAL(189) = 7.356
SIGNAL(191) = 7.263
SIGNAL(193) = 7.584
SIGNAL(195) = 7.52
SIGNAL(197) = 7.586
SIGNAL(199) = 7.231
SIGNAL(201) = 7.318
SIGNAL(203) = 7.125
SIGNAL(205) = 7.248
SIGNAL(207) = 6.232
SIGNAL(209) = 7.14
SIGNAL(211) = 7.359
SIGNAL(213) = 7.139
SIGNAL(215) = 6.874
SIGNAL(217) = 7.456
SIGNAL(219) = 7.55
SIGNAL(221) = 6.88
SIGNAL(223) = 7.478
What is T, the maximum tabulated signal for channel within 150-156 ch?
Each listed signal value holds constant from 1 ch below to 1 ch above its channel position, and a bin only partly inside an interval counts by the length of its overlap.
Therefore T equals 7.682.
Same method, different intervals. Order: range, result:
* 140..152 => 8.729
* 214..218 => 7.456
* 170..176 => 7.369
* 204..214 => 7.359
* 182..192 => 7.356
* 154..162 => 7.735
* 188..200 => 7.586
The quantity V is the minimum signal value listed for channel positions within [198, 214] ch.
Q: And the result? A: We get 6.232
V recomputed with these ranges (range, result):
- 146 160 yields 6.816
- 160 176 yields 6.938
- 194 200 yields 7.231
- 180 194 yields 6.792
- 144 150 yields 7.809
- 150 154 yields 7.335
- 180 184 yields 6.917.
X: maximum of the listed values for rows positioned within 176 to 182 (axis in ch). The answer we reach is 7.429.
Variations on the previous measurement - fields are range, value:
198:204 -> 7.318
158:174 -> 8.438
